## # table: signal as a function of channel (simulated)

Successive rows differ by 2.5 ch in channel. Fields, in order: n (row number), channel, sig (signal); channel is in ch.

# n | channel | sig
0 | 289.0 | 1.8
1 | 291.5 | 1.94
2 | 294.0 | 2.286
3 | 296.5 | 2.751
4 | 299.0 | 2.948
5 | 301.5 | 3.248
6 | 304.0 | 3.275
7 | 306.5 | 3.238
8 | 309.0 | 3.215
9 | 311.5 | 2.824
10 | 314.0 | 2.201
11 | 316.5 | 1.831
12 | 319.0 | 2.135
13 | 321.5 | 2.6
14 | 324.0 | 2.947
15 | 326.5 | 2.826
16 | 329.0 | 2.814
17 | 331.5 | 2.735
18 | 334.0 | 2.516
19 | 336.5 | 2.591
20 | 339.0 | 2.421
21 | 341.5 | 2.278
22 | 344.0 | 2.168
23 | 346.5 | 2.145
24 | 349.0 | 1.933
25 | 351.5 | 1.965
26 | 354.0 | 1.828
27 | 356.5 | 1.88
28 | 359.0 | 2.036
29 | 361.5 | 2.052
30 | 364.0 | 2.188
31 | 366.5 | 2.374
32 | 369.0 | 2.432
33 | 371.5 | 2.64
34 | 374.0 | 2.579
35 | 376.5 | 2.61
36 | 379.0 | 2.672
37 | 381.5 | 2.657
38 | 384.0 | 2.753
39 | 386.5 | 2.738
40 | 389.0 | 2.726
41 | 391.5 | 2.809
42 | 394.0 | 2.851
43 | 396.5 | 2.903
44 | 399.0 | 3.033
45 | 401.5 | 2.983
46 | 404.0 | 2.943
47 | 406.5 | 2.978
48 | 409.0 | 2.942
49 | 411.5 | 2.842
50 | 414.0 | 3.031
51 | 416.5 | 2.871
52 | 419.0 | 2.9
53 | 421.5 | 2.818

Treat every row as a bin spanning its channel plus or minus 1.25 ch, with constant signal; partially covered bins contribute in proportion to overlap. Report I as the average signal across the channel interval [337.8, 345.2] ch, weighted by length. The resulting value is 2.29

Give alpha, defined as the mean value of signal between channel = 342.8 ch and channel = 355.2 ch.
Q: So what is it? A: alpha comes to 2.01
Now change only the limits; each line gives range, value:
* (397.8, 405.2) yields 2.99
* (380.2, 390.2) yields 2.72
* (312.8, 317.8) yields 2.02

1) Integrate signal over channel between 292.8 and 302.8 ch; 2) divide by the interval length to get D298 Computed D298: 2.81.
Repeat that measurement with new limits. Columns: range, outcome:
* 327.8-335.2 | 2.69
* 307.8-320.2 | 2.44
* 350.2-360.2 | 1.93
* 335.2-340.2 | 2.51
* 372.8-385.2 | 2.65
